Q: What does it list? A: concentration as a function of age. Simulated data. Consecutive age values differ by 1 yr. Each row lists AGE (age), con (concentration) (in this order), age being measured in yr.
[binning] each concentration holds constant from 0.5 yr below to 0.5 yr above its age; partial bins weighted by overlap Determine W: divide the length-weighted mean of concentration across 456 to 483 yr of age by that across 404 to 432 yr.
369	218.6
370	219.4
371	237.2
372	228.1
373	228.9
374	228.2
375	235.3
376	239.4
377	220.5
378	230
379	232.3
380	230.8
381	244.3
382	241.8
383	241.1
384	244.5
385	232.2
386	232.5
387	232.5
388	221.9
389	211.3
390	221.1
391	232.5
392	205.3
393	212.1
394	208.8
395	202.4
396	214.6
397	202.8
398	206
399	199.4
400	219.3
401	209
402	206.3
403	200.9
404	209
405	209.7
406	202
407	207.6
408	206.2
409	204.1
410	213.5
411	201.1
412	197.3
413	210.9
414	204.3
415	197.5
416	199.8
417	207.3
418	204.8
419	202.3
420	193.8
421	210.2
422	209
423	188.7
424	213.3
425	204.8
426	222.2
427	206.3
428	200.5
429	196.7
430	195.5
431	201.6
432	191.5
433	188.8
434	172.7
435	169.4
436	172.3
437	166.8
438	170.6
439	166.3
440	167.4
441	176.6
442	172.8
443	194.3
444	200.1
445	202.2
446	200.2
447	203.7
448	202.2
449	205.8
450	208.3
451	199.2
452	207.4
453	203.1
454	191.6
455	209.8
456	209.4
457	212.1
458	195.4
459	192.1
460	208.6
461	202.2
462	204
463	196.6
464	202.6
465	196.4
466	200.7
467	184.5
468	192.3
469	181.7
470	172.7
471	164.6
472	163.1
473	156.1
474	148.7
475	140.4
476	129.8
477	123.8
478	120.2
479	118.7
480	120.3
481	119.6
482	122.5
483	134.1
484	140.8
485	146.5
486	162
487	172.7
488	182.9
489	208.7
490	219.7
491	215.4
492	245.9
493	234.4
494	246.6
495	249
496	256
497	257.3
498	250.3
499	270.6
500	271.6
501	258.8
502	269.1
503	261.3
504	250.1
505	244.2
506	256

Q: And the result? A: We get 0.8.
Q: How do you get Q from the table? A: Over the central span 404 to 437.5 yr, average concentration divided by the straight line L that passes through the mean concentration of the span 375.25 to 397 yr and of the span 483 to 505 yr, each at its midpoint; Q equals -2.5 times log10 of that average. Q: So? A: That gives 0.135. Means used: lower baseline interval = 226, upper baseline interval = 225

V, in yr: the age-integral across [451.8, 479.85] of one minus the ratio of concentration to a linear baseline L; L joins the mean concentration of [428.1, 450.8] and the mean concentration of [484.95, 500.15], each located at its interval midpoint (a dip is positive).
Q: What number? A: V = 3.69 yr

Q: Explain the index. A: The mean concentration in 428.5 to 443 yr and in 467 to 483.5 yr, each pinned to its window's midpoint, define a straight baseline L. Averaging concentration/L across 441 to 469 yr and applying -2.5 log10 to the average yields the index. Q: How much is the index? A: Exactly -0.219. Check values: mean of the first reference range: 180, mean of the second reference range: 146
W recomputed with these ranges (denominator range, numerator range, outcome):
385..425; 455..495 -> 0.85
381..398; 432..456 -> 0.85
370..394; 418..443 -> 0.83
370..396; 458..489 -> 0.72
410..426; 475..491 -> 0.74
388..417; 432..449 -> 0.88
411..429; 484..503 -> 1.11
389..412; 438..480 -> 0.88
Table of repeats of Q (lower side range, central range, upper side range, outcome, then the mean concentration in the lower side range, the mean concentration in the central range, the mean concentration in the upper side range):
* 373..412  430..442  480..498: 0.17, 219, 177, 194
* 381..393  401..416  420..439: 0.03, 229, 205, 193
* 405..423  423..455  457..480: -0.02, 204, 193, 172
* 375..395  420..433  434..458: 0.00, 228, 202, 191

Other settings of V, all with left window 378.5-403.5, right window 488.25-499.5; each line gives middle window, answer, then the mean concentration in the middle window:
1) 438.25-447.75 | 1.8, 187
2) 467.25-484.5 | 6.7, 145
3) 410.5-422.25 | 1.2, 203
